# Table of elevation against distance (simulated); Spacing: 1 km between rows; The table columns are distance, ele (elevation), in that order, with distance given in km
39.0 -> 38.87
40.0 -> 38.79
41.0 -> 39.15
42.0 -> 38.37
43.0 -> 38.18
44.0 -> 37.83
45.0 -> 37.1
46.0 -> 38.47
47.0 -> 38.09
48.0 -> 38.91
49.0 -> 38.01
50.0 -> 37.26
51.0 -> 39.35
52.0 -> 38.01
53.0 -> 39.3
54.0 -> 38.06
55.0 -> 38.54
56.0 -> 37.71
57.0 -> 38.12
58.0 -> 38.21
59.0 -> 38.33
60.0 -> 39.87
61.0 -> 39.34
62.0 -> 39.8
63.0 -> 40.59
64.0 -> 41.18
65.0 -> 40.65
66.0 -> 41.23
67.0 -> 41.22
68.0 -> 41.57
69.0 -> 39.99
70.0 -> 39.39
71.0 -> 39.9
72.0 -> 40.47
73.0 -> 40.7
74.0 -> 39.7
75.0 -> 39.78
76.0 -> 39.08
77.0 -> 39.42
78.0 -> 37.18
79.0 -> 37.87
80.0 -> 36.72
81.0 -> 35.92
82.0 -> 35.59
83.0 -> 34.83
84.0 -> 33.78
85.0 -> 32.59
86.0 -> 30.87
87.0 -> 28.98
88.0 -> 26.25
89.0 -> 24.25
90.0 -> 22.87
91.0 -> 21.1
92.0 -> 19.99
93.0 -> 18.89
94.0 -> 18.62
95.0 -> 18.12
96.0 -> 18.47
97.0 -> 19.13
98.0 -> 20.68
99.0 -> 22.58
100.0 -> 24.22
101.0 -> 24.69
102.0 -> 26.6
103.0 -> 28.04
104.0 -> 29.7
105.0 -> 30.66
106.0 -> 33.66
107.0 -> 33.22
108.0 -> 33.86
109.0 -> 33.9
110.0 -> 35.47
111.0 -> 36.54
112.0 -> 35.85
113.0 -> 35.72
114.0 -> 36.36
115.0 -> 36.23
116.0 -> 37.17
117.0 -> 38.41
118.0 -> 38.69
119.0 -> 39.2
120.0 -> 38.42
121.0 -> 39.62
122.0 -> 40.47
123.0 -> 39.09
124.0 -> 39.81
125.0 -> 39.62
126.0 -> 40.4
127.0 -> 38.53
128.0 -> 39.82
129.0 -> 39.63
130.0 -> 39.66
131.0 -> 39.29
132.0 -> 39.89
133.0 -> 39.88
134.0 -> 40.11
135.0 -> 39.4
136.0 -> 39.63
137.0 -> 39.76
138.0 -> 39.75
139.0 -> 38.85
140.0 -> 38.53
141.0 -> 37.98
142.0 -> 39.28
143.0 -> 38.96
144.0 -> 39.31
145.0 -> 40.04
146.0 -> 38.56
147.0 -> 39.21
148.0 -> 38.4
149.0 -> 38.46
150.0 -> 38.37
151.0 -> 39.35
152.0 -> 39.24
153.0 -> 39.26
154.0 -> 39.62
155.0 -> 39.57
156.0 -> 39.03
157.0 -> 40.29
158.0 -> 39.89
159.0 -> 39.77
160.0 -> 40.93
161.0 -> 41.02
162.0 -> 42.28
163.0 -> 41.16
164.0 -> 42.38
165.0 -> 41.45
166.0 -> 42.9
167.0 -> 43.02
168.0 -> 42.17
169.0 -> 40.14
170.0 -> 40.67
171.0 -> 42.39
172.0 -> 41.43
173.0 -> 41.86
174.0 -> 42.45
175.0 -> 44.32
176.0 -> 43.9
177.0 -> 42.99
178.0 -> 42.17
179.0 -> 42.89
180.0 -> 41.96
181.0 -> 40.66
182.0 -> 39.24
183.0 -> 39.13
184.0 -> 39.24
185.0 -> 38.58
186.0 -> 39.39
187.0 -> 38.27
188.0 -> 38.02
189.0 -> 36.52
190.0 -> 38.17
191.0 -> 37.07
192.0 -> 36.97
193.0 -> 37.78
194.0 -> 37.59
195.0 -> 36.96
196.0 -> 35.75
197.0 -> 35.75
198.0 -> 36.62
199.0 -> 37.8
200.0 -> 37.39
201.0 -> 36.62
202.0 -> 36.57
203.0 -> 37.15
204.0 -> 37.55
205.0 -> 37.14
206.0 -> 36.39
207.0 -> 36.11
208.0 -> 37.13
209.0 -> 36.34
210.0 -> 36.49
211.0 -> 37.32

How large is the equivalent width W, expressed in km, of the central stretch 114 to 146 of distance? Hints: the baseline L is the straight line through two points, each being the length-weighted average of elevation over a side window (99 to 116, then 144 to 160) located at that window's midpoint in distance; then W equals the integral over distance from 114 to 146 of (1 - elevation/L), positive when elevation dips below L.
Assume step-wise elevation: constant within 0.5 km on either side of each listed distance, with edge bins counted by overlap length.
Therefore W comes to -3.1 km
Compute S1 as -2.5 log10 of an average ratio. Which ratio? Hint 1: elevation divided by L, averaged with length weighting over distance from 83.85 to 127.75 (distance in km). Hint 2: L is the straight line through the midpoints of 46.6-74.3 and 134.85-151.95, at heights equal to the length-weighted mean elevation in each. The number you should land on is 0.26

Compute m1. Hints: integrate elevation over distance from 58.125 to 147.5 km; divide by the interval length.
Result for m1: 35.2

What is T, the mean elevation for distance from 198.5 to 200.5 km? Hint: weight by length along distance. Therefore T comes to 37.6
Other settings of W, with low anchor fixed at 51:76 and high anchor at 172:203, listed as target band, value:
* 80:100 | 7.00 km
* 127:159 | -0.02 km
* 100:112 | 2.46 km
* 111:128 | 0.45 km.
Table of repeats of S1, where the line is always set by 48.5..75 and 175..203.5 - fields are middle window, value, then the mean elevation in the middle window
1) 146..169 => -0.04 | 40.3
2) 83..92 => 0.39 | 27.6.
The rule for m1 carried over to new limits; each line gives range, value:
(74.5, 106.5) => 28.5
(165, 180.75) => 42.3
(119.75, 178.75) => 40.3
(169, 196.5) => 39.9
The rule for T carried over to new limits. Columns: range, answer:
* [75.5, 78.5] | 38.6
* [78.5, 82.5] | 36.5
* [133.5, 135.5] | 39.8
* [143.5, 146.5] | 39.3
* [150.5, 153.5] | 39.3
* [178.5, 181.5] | 41.8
